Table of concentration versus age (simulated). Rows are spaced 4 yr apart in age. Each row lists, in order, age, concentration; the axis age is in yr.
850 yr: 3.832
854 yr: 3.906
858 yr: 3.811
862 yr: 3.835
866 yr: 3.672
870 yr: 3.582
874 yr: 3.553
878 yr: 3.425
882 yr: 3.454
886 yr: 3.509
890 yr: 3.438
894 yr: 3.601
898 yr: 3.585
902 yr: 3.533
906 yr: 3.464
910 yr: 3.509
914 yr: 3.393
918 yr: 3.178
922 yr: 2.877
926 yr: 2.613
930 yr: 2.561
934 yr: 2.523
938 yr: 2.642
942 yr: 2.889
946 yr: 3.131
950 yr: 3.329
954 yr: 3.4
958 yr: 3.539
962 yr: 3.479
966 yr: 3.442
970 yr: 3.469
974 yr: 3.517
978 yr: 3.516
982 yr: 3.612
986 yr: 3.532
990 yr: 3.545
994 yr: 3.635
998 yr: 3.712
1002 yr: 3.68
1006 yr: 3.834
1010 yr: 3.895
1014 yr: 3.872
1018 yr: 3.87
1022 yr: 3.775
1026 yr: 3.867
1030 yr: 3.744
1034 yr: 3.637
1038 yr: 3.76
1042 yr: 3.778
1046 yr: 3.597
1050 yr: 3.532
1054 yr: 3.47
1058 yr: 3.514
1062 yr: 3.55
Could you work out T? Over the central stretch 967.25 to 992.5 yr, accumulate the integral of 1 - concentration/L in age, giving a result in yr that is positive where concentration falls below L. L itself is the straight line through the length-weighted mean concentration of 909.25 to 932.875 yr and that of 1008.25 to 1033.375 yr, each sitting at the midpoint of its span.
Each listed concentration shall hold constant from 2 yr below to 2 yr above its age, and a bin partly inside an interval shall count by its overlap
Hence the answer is -0.4 yr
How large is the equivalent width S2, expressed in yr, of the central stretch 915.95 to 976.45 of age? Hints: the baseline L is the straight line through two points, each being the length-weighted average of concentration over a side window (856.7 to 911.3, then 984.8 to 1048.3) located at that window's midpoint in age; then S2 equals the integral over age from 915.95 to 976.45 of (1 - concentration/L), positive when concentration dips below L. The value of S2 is 8.9 yr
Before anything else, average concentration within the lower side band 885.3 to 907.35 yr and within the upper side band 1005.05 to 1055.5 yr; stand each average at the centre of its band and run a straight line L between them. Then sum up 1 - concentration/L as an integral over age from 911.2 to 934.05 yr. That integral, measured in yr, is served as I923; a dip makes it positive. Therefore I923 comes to 4.2 yr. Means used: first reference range 3.52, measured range 2.91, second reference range 3.74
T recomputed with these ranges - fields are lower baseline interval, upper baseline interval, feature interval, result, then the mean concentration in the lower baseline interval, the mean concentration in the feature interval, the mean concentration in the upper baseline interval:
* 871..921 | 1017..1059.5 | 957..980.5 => 0.5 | 3.46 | 3.49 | 3.68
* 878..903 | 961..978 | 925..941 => 4.1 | 3.51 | 2.6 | 3.48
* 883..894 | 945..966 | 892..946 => 5.4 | 3.49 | 3.11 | 3.39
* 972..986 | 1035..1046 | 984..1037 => -1.5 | 3.55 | 3.74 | 3.73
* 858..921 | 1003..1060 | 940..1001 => 3.0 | 3.51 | 3.45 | 3.72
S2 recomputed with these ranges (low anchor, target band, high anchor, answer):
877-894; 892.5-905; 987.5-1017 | -0.2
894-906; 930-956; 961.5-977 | 4.1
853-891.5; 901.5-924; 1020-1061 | 1.9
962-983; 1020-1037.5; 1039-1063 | -1.0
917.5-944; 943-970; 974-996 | -2.1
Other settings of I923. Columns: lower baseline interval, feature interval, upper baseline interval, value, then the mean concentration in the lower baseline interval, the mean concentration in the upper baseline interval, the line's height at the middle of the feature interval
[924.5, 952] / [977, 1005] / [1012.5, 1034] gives -1.5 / 2.82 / 3.81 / 3.43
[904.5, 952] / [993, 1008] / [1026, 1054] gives -1.2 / 3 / 3.67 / 3.44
